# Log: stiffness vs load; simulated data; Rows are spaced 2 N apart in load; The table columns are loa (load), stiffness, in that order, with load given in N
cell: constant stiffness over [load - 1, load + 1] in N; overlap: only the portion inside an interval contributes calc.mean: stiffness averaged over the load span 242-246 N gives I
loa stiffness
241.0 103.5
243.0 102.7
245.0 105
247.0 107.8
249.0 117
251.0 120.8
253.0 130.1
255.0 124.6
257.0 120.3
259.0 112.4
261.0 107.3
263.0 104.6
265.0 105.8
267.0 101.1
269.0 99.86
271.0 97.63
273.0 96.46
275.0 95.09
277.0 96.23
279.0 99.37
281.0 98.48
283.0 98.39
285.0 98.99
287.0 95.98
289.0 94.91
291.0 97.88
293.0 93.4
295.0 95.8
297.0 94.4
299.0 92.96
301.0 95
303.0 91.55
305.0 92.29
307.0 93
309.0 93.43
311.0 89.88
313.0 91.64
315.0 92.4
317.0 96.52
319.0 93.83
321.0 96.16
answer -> 104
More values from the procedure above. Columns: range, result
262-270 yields 103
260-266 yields 106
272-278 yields 95.9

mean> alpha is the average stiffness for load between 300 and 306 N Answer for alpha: 92.9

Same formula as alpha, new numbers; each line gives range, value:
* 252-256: 127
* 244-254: 116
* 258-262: 110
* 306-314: 92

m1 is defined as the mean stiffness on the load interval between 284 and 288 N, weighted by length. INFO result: 97.5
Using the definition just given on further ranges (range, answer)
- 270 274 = 97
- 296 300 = 93.7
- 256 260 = 116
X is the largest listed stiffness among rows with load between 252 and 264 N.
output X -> 130.1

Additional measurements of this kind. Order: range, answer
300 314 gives 95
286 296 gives 97.88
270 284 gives 99.37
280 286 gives 98.99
